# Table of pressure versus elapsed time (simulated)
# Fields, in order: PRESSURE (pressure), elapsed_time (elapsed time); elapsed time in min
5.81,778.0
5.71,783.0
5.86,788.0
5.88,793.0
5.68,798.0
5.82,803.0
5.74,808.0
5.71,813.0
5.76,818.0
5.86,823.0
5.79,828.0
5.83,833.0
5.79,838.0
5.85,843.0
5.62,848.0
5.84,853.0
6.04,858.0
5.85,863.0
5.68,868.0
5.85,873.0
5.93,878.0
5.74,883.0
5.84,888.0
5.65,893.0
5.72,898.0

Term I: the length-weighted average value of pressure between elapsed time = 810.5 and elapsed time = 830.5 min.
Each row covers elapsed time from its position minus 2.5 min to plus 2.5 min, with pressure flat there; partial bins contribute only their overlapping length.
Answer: 5.78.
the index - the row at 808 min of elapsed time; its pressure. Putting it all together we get 5.74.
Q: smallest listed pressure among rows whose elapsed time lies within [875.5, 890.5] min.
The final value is 5.74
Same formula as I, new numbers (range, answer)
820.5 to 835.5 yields 5.83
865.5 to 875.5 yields 5.76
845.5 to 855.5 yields 5.73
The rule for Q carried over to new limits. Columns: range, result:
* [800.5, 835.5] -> 5.71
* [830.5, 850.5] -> 5.62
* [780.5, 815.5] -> 5.68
